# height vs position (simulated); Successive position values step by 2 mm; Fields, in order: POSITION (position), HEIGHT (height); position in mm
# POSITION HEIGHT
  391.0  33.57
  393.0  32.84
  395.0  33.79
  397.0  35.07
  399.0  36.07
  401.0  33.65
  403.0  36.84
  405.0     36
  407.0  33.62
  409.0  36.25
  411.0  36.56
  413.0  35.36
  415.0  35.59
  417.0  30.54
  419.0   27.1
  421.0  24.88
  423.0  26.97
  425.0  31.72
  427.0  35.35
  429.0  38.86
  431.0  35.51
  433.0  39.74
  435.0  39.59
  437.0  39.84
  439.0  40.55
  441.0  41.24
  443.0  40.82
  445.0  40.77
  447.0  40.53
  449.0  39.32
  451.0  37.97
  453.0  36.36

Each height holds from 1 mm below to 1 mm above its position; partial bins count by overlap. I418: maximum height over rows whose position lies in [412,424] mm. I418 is 35.59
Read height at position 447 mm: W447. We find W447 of 40.53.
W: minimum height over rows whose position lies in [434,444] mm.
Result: 39.59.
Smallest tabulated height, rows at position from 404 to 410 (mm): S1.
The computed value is 33.62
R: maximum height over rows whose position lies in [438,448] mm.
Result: 41.24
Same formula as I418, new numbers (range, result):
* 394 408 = 36.84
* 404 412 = 36.56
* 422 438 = 39.84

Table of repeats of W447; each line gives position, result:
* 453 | 36.36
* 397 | 35.07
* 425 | 31.72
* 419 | 27.1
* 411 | 36.56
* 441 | 41.24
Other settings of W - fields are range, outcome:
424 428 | 31.72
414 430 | 24.88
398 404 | 33.65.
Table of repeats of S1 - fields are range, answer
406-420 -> 27.1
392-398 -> 32.84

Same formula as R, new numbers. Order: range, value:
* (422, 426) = 31.72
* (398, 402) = 36.07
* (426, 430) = 38.86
